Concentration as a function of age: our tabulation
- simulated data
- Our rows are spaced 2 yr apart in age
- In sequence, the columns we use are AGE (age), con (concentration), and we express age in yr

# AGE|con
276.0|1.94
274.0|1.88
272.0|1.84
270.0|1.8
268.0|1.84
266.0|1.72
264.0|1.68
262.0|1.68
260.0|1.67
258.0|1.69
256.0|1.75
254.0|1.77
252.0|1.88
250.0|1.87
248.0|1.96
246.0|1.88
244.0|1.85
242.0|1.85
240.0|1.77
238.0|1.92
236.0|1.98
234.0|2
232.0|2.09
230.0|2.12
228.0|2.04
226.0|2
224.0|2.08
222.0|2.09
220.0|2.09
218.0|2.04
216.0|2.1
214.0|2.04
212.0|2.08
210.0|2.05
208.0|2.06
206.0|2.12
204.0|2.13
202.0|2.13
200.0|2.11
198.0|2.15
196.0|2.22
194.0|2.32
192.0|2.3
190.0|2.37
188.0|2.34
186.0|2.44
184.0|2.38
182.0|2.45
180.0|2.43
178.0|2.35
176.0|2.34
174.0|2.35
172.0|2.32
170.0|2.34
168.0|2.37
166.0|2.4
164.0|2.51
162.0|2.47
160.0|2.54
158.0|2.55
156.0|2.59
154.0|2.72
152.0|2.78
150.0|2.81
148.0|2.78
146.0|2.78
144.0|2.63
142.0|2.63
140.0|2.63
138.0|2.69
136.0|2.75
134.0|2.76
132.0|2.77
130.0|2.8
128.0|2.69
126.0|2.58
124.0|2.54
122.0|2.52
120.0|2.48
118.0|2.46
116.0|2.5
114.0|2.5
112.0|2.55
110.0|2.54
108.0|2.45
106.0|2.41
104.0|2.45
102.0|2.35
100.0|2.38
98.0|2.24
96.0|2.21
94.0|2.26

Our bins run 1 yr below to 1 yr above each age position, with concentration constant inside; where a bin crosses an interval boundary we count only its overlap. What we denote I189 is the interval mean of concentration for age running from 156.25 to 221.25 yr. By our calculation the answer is 2.28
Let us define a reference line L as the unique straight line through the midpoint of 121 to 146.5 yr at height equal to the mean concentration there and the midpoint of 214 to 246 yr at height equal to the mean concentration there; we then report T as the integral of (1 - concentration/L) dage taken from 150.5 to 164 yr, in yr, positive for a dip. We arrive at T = -0.5 yr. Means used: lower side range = 2.67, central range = 2.61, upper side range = 2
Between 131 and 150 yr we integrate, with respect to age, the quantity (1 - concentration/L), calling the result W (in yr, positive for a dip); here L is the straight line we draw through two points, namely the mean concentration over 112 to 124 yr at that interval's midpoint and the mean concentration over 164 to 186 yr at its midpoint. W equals -2.0 yr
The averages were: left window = 2.5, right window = 2.38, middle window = 2.72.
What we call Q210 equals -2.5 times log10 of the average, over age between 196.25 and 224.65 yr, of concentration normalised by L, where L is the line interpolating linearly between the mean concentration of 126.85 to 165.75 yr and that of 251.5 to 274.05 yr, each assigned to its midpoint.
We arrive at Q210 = 0.04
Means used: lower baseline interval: 2.67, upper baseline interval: 1.76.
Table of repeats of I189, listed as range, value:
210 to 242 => 2.02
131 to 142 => 2.71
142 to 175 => 2.56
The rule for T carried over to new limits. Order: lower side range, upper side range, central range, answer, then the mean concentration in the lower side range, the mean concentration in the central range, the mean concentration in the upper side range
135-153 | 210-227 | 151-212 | 1.04 yr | 2.72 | 2.35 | 2.06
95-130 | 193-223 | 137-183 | -4.93 yr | 2.47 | 2.54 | 2.12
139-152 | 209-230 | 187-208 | 0.44 yr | 2.72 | 2.21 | 2.06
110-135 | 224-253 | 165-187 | -0.81 yr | 2.59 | 2.38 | 1.95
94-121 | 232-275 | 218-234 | -1.04 yr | 2.42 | 2.07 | 1.83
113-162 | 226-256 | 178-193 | -0.49 yr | 2.64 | 2.38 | 1.92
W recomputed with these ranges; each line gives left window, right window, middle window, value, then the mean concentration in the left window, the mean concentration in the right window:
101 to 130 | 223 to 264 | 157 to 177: -1.4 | 2.51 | 1.89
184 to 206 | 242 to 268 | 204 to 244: 0.0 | 2.25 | 1.79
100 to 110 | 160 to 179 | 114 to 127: -0.5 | 2.42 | 2.39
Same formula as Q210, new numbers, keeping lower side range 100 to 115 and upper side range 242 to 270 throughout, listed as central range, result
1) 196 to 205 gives -0.05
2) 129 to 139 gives -0.18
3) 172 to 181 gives -0.10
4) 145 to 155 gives -0.22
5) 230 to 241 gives -0.05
